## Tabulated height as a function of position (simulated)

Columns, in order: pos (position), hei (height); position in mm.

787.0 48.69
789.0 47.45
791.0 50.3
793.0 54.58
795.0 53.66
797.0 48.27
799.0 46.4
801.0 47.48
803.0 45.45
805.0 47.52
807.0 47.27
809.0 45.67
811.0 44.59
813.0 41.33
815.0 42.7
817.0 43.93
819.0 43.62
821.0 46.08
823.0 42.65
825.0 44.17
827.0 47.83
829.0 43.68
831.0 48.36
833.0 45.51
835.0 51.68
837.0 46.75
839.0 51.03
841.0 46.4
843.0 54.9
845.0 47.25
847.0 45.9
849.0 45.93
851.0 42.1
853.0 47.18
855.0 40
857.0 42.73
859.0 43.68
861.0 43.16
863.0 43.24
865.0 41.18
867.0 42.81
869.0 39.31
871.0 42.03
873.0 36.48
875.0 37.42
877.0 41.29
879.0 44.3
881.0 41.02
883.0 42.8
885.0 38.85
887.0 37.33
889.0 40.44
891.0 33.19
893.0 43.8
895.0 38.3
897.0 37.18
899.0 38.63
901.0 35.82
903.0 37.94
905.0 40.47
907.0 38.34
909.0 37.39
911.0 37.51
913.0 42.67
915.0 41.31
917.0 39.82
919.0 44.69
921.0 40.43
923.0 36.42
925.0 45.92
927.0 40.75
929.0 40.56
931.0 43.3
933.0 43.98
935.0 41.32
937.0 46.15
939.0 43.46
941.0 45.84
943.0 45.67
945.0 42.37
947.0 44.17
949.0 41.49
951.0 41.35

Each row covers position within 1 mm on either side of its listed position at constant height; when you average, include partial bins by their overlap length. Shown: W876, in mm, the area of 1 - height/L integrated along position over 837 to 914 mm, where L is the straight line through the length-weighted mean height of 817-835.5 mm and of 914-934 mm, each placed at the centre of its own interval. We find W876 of 3.7 mm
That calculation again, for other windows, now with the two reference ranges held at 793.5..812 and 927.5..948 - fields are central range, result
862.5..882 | 2.0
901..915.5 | 1.8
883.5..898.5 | 2.1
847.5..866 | 1.1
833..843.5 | -0.7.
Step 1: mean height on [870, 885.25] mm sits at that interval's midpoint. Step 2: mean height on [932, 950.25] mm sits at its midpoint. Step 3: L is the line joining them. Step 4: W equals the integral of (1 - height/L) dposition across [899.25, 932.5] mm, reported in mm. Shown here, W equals 1.8 mm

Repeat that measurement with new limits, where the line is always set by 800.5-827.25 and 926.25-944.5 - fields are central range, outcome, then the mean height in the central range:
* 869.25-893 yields 2.4 mm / 39.7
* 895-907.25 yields 1.6 mm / 38.1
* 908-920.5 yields 0.9 mm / 40.6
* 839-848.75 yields -0.9 mm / 48.7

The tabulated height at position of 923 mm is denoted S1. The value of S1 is 36.42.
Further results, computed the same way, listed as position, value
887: 37.33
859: 43.68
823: 42.65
